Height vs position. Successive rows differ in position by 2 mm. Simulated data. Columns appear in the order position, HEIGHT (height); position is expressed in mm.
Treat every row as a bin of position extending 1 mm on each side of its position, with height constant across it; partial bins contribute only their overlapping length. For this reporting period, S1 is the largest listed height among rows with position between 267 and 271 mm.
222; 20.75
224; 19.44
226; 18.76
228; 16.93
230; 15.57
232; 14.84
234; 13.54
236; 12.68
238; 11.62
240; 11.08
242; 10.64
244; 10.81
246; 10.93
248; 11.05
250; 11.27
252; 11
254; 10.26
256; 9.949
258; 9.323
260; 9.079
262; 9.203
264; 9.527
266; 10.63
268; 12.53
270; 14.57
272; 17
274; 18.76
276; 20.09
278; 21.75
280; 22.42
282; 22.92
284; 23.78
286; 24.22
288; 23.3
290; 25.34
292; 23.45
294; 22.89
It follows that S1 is 14.57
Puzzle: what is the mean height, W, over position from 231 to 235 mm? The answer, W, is 14.2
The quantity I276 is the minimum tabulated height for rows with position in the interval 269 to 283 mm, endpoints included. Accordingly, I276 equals 14.57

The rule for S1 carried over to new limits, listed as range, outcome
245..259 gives 11.27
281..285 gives 23.78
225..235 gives 18.76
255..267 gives 10.63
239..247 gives 11.08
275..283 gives 22.92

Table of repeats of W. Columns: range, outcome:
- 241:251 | 10.9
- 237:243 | 11.1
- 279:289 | 23.3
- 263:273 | 12.9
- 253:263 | 9.56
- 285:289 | 23.8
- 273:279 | 20.2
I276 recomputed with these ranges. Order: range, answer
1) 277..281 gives 21.75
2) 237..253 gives 10.64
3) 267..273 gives 12.53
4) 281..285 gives 22.92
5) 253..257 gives 9.949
